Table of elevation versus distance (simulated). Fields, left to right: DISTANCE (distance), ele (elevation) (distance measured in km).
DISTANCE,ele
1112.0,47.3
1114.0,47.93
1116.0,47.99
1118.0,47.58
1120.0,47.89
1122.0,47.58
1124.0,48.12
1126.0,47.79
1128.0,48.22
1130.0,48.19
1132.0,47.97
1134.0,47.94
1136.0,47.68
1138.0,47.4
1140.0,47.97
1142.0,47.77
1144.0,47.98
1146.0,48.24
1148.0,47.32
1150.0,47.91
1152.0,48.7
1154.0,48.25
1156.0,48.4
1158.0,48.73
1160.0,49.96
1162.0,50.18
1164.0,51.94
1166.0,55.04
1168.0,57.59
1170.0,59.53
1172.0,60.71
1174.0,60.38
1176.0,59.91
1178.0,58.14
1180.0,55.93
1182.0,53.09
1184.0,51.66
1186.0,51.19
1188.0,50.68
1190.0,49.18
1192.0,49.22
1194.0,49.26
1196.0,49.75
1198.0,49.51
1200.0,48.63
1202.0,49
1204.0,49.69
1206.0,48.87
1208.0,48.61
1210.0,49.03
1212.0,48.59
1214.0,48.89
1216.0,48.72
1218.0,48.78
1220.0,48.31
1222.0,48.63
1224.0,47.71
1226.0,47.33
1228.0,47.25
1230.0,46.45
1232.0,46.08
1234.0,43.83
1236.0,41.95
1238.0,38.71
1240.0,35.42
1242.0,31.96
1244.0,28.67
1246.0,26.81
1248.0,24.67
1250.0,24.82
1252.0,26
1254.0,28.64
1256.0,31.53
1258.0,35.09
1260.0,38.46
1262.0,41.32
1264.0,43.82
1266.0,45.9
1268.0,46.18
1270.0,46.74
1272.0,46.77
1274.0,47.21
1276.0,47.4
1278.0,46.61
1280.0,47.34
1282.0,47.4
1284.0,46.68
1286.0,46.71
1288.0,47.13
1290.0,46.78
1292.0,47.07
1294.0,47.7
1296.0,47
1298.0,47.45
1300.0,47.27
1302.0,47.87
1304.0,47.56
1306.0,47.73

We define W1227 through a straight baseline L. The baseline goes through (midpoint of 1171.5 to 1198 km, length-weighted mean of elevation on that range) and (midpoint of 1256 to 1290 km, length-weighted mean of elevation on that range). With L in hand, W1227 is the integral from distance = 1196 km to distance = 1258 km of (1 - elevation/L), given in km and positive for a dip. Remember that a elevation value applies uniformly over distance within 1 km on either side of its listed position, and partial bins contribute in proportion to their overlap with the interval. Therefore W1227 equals 9.7 km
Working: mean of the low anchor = 53.5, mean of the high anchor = 44.7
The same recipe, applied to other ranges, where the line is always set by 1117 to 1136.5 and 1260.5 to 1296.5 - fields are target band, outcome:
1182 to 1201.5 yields -1.2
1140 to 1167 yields -0.9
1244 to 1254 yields 4.4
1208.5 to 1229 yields -0.6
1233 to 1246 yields 3.0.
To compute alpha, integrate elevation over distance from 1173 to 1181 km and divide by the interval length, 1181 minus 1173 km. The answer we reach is 58.6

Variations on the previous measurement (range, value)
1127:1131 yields 48.2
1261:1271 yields 44.8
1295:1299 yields 47.2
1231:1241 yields 41.2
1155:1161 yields 49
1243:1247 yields 27.7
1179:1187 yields 53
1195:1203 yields 49.2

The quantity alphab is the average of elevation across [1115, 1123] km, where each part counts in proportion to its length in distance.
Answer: 47.8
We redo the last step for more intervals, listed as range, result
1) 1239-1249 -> 29.5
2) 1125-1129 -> 48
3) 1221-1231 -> 47.5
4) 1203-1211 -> 49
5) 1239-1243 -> 33.7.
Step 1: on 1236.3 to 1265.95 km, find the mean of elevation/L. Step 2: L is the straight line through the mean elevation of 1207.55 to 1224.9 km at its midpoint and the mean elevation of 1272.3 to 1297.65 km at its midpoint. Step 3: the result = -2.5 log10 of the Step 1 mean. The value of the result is 0.396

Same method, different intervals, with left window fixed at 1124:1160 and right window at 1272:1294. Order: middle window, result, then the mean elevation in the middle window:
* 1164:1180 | -0.21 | 58.2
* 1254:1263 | 0.30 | 35.7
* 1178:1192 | -0.10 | 52.2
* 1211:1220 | -0.03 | 48.7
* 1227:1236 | 0.05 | 45.5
